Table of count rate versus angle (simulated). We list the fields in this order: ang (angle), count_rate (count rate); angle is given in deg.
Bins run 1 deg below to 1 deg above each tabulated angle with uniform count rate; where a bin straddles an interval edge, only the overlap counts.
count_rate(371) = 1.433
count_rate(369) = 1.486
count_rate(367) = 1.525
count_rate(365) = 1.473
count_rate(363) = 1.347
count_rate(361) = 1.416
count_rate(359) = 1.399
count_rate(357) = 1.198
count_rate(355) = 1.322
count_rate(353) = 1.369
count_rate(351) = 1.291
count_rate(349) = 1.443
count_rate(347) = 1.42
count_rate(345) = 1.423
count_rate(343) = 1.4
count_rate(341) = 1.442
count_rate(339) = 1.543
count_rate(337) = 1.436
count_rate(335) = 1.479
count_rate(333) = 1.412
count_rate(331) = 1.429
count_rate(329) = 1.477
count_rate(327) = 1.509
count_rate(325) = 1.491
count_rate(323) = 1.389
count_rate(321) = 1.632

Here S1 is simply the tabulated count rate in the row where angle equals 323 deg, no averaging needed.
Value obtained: 1.389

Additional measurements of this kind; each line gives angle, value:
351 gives 1.291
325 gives 1.491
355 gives 1.322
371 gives 1.433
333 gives 1.412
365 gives 1.473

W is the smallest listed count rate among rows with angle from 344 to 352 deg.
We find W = 1.291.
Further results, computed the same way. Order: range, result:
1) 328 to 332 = 1.429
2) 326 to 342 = 1.412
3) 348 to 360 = 1.198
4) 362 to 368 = 1.347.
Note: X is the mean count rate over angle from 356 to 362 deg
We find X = 1.34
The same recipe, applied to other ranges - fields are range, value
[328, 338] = 1.45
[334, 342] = 1.48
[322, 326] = 1.44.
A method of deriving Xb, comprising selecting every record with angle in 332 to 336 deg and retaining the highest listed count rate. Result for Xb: 1.479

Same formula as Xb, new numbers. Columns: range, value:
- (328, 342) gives 1.543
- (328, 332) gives 1.477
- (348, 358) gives 1.443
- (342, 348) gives 1.423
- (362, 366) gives 1.473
